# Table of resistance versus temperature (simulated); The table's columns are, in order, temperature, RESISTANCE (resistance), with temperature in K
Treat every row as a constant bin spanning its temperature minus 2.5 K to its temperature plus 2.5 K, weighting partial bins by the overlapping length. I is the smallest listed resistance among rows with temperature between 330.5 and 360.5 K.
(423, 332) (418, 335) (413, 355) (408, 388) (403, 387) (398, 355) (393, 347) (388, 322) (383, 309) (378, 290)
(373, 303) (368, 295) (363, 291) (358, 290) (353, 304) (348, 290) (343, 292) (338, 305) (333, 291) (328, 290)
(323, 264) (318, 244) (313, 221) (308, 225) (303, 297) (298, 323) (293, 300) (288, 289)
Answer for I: 290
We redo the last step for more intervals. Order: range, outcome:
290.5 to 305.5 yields 297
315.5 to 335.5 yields 244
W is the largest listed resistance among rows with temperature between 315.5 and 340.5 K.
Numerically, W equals 305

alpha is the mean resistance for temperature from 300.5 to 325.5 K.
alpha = 250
